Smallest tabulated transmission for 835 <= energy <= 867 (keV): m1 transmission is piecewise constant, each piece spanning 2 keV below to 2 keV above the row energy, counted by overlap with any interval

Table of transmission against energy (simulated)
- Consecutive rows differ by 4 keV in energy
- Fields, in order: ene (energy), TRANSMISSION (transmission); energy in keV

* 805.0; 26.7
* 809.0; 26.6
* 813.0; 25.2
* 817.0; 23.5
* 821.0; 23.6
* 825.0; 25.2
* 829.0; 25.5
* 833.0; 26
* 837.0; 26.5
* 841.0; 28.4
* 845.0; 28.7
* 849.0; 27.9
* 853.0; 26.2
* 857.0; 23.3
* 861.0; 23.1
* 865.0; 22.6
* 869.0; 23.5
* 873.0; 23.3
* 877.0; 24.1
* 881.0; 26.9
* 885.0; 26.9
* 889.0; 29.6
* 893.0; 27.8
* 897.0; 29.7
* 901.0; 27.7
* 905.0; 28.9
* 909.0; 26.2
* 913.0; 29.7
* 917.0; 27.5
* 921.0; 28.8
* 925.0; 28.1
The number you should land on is 22.6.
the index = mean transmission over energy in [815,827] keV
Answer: 24.1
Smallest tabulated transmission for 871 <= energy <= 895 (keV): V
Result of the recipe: 23.3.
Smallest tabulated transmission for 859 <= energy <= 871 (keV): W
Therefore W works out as 22.6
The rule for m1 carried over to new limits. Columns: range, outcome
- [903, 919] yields 26.2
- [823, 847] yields 25.2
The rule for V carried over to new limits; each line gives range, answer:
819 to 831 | 23.6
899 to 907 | 27.7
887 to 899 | 27.8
